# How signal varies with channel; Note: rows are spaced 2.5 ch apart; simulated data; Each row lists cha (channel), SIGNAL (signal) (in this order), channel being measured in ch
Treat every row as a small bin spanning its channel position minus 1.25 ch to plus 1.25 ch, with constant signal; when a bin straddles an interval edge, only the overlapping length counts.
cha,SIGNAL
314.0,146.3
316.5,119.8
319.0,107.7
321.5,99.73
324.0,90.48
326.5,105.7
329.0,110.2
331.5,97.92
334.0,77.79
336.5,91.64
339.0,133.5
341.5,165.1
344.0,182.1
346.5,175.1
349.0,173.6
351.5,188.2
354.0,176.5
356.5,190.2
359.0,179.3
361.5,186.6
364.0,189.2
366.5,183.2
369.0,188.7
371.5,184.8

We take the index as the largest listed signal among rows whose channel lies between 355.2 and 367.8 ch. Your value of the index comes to 190.2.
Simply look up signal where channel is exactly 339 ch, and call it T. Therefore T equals 133.5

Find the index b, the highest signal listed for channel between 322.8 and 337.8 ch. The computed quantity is 110.2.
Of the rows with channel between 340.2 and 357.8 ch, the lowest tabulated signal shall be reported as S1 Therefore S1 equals 165.1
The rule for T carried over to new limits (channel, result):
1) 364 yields 189.2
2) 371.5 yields 184.8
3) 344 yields 182.1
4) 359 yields 179.3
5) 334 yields 77.79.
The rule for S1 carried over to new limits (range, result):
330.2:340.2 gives 77.79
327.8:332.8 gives 97.92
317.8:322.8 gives 99.73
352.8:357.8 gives 176.5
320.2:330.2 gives 90.48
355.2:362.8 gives 179.3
